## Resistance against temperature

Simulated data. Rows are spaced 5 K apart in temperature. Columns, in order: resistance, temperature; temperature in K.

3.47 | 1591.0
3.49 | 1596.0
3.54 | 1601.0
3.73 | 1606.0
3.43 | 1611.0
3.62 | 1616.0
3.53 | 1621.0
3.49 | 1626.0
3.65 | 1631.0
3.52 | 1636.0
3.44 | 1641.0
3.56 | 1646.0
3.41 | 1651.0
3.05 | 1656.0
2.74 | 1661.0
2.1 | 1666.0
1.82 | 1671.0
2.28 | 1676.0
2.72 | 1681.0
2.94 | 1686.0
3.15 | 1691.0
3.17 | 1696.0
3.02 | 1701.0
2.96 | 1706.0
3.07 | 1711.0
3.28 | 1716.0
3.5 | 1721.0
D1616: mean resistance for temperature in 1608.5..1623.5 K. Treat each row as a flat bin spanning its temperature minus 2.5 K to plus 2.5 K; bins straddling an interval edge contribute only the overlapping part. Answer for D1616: 3.53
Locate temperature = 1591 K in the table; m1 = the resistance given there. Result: 3.47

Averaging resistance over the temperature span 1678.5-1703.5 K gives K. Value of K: 3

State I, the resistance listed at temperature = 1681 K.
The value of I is 2.72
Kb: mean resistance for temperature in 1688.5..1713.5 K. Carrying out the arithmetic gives 3.07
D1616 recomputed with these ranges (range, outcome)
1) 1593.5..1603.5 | 3.52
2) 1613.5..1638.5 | 3.56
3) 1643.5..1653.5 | 3.49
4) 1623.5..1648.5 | 3.53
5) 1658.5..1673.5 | 2.22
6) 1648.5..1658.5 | 3.23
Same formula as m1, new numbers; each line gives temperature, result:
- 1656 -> 3.05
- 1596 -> 3.49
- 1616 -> 3.62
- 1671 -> 1.82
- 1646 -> 3.56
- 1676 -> 2.28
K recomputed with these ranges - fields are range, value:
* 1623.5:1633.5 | 3.57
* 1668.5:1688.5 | 2.44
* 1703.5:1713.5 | 3.01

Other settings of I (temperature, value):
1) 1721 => 3.5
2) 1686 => 2.94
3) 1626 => 3.49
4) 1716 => 3.28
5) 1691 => 3.15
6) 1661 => 2.74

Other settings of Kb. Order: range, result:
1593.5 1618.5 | 3.56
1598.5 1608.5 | 3.63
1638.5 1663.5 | 3.24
